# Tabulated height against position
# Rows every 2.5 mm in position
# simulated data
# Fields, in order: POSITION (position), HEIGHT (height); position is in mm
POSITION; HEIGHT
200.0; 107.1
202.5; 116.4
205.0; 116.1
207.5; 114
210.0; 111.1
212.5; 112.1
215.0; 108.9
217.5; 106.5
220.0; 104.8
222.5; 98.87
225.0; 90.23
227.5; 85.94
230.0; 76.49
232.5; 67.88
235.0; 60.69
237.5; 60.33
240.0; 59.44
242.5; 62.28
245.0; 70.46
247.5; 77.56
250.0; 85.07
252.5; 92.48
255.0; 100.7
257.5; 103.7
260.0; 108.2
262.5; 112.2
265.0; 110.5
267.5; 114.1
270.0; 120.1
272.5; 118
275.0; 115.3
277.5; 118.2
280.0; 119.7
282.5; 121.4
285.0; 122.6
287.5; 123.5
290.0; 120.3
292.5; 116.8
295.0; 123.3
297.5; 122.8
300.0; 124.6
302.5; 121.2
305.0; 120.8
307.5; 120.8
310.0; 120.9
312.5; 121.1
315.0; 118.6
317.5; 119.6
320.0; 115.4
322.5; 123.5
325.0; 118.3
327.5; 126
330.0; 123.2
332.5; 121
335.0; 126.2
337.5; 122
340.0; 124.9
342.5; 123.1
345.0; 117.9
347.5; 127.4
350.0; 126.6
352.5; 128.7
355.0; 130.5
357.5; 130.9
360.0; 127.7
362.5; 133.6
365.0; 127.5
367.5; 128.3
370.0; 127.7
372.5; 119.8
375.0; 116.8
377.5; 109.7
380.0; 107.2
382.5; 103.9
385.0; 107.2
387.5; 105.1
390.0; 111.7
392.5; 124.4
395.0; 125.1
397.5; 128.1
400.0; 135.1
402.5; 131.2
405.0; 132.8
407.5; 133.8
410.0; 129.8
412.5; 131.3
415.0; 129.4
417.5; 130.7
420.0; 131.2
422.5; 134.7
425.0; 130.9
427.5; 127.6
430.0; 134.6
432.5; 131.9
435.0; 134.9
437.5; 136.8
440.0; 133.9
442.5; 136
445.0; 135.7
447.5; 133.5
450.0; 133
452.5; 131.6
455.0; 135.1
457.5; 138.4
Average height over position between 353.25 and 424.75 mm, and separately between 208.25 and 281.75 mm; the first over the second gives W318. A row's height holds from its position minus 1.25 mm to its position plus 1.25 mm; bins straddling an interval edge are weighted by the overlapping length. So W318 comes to 1.30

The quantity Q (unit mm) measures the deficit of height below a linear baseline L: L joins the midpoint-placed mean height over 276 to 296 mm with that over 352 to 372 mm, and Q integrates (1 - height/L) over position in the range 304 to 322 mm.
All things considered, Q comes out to 0.6 mm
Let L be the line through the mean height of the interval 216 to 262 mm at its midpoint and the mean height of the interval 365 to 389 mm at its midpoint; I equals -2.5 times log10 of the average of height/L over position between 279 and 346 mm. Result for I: -0.21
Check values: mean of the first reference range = 84.6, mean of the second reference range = 115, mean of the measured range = 121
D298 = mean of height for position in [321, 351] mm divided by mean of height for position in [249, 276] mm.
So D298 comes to 1.15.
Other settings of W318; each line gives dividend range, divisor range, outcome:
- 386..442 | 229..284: 1.37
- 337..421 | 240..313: 1.13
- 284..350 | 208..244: 1.41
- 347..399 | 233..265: 1.45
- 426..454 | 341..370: 1.05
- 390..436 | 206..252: 1.51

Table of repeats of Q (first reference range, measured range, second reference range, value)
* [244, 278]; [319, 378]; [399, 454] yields -2.7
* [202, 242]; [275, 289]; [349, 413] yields -2.2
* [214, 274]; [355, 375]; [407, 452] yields -1.5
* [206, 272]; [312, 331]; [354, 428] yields -1.8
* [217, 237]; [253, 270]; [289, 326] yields -1.4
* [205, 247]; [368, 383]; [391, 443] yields 0.8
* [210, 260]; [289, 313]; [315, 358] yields -2.3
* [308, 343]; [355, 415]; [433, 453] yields 2.3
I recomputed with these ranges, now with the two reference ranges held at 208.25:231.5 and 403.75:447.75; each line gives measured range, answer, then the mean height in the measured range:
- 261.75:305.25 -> -0.09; 119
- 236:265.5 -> 0.21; 86.1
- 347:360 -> -0.07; 129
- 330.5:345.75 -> -0.04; 123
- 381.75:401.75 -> 0.08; 118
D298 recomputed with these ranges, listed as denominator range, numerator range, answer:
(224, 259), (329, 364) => 1.61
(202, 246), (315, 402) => 1.36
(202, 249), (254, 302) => 1.31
